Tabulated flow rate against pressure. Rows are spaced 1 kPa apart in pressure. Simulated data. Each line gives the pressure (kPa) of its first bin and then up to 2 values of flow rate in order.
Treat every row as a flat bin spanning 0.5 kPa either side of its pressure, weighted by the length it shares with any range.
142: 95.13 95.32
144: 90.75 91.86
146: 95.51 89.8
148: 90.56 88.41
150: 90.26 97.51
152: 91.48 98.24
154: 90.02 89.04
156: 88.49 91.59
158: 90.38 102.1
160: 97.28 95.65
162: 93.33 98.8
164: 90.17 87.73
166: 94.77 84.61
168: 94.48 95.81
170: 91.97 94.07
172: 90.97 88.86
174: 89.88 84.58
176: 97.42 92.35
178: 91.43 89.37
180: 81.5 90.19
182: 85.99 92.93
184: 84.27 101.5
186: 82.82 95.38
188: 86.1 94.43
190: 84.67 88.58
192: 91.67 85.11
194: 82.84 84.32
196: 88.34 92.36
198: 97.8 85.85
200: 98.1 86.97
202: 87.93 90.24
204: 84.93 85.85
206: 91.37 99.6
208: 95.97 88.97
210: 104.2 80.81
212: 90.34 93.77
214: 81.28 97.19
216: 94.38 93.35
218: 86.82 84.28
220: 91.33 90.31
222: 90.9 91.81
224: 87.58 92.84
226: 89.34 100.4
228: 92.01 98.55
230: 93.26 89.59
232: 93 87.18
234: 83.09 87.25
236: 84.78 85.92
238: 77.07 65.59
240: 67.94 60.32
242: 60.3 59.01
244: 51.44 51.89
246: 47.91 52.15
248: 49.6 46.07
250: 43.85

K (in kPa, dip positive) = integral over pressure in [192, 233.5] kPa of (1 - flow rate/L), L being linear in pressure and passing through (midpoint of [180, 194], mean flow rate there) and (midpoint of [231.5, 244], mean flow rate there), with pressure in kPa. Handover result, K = -4.60 kPa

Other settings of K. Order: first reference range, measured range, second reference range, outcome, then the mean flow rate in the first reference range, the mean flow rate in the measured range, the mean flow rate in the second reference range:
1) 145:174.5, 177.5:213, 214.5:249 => -1.5 kPa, 92.5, 89.8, 79.8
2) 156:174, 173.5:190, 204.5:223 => 0.4 kPa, 92.9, 89.8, 91.2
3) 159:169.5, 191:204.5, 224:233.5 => 0.6 kPa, 93.7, 88.9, 92.6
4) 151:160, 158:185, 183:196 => -0.2 kPa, 93.2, 91.7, 88.6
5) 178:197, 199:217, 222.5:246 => -1.4 kPa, 88.5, 91.2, 79.7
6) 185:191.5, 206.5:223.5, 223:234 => -0.1 kPa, 89.7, 91.5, 91.9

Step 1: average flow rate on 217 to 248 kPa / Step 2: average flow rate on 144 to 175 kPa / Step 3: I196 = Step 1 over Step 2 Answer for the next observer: 0.86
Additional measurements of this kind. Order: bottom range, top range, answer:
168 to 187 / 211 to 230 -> 1.01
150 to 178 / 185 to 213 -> 0.97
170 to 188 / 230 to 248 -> 0.79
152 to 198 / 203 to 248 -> 0.92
